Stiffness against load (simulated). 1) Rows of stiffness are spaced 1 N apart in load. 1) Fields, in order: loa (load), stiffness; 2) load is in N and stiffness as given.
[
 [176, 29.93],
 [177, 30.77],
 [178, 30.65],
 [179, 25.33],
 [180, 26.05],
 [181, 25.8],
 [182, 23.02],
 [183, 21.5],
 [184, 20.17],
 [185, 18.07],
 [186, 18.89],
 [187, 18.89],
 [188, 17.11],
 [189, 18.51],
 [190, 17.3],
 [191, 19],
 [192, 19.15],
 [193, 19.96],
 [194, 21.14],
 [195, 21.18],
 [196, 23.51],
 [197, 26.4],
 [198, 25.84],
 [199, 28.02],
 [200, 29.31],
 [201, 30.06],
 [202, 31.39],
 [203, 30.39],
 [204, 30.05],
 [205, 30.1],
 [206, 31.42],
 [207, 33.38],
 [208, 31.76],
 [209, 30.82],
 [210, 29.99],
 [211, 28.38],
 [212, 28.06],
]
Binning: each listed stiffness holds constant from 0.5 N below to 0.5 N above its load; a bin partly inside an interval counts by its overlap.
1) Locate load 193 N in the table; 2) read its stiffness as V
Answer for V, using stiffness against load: 19.96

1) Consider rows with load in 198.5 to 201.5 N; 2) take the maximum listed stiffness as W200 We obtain 30.06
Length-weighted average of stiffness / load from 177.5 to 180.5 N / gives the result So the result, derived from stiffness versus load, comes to 27.3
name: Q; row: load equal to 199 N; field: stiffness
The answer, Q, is 28.02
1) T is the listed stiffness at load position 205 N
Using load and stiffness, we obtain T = 30.1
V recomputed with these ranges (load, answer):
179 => 25.33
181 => 25.8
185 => 18.07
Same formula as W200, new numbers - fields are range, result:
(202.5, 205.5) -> 30.39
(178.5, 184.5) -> 26.05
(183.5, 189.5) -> 20.17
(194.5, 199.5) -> 28.02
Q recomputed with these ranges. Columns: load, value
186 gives 18.89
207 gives 33.38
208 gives 31.76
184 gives 20.17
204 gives 30.05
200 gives 29.31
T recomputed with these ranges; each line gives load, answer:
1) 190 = 17.3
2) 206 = 31.42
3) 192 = 19.15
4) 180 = 26.05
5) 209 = 30.82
